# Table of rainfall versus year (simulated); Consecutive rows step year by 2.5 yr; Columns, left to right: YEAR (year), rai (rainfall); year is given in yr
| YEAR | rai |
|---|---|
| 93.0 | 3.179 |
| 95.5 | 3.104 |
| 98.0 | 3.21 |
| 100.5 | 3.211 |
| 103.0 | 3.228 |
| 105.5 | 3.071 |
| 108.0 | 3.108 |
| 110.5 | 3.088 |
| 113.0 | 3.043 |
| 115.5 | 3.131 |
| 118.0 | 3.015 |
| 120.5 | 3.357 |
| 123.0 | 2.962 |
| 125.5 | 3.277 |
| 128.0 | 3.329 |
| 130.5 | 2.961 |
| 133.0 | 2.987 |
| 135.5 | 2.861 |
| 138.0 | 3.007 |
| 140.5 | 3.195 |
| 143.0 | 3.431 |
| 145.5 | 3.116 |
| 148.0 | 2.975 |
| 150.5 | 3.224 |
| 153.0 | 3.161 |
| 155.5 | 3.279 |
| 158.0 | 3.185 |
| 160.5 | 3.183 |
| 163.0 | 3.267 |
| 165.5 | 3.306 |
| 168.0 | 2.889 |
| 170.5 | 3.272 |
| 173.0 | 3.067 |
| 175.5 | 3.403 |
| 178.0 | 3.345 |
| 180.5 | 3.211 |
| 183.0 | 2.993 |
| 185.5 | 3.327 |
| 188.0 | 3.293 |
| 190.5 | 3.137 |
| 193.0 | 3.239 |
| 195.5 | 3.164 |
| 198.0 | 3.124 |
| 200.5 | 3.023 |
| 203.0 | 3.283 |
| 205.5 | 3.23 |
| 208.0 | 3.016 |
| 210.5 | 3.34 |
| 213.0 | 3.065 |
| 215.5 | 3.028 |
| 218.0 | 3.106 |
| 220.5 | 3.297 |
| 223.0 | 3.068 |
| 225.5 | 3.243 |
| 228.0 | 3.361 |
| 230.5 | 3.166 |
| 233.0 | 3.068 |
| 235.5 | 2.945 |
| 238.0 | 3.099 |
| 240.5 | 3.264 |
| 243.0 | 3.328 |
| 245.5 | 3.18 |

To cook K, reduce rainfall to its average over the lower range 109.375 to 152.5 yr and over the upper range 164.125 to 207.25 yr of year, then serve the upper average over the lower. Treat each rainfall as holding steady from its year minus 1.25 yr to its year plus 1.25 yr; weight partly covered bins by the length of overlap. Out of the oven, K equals 1.0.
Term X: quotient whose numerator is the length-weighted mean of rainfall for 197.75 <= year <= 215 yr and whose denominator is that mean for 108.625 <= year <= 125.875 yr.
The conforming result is 1.0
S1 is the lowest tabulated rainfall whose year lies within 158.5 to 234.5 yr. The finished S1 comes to 2.889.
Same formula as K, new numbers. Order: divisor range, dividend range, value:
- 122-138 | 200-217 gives 1.03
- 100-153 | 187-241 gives 1.01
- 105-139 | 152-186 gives 1.04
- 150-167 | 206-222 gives 0.98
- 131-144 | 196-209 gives 1.02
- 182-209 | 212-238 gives 0.99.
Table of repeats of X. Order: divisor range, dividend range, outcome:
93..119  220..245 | 1.02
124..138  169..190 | 1.05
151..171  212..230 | 0.99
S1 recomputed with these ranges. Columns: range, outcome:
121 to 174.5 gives 2.861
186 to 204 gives 3.023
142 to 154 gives 2.975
